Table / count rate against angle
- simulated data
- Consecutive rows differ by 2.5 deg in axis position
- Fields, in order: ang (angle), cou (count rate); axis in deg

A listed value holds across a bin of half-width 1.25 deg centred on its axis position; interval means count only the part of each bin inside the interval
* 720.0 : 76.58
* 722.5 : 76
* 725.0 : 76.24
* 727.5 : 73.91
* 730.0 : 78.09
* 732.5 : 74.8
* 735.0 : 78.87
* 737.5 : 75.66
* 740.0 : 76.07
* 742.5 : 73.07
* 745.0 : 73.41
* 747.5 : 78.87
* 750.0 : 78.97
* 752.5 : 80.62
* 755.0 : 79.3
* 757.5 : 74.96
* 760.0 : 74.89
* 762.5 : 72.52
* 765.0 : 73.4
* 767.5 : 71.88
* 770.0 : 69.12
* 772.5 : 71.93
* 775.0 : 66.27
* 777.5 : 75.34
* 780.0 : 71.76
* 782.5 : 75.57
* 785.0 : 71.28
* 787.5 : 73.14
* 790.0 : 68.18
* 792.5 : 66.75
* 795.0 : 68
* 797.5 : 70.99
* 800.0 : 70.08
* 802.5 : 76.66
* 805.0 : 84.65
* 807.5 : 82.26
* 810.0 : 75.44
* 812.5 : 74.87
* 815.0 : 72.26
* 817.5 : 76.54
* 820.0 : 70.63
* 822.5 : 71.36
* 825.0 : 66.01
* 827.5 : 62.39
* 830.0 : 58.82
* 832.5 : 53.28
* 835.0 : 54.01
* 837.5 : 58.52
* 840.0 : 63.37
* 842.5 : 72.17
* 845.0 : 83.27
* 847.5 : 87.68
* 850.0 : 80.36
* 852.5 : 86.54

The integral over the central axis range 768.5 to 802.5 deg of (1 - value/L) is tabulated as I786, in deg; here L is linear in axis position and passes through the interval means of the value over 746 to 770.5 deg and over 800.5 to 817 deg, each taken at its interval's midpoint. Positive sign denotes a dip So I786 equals 2.51 deg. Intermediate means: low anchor 75.6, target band 70.9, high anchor 77.3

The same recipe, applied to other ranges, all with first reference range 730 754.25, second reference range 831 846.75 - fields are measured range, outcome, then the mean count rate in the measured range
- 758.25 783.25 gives 0.3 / 72.3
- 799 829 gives -2.5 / 73.5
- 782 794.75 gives 0.1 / 70.5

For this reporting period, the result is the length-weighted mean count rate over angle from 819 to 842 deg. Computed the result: 62.3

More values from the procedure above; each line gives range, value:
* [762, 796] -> 71.1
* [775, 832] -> 71.6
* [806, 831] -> 71.3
